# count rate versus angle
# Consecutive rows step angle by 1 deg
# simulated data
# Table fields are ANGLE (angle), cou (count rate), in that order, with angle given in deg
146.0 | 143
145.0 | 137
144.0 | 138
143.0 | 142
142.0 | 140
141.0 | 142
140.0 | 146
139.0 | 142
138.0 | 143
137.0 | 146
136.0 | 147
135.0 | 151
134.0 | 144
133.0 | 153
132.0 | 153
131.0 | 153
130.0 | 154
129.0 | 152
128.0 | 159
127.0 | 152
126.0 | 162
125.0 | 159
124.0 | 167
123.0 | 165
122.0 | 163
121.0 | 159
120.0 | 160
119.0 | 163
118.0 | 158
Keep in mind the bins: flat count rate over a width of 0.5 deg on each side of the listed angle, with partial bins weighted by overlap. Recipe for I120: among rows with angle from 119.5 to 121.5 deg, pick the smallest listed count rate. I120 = 159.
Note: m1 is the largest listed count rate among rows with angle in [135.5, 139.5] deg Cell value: 147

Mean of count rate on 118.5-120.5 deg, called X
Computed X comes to 162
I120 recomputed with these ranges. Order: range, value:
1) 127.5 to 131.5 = 152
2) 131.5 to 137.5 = 144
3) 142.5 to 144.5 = 138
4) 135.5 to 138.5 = 143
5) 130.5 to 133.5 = 153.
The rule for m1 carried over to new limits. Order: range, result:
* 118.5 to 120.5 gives 163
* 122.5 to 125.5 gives 167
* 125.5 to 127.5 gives 162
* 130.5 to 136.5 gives 153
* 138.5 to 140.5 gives 146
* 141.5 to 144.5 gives 142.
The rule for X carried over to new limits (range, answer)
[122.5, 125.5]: 164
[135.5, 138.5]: 145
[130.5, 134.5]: 151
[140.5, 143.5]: 141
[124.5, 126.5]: 160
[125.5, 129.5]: 156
